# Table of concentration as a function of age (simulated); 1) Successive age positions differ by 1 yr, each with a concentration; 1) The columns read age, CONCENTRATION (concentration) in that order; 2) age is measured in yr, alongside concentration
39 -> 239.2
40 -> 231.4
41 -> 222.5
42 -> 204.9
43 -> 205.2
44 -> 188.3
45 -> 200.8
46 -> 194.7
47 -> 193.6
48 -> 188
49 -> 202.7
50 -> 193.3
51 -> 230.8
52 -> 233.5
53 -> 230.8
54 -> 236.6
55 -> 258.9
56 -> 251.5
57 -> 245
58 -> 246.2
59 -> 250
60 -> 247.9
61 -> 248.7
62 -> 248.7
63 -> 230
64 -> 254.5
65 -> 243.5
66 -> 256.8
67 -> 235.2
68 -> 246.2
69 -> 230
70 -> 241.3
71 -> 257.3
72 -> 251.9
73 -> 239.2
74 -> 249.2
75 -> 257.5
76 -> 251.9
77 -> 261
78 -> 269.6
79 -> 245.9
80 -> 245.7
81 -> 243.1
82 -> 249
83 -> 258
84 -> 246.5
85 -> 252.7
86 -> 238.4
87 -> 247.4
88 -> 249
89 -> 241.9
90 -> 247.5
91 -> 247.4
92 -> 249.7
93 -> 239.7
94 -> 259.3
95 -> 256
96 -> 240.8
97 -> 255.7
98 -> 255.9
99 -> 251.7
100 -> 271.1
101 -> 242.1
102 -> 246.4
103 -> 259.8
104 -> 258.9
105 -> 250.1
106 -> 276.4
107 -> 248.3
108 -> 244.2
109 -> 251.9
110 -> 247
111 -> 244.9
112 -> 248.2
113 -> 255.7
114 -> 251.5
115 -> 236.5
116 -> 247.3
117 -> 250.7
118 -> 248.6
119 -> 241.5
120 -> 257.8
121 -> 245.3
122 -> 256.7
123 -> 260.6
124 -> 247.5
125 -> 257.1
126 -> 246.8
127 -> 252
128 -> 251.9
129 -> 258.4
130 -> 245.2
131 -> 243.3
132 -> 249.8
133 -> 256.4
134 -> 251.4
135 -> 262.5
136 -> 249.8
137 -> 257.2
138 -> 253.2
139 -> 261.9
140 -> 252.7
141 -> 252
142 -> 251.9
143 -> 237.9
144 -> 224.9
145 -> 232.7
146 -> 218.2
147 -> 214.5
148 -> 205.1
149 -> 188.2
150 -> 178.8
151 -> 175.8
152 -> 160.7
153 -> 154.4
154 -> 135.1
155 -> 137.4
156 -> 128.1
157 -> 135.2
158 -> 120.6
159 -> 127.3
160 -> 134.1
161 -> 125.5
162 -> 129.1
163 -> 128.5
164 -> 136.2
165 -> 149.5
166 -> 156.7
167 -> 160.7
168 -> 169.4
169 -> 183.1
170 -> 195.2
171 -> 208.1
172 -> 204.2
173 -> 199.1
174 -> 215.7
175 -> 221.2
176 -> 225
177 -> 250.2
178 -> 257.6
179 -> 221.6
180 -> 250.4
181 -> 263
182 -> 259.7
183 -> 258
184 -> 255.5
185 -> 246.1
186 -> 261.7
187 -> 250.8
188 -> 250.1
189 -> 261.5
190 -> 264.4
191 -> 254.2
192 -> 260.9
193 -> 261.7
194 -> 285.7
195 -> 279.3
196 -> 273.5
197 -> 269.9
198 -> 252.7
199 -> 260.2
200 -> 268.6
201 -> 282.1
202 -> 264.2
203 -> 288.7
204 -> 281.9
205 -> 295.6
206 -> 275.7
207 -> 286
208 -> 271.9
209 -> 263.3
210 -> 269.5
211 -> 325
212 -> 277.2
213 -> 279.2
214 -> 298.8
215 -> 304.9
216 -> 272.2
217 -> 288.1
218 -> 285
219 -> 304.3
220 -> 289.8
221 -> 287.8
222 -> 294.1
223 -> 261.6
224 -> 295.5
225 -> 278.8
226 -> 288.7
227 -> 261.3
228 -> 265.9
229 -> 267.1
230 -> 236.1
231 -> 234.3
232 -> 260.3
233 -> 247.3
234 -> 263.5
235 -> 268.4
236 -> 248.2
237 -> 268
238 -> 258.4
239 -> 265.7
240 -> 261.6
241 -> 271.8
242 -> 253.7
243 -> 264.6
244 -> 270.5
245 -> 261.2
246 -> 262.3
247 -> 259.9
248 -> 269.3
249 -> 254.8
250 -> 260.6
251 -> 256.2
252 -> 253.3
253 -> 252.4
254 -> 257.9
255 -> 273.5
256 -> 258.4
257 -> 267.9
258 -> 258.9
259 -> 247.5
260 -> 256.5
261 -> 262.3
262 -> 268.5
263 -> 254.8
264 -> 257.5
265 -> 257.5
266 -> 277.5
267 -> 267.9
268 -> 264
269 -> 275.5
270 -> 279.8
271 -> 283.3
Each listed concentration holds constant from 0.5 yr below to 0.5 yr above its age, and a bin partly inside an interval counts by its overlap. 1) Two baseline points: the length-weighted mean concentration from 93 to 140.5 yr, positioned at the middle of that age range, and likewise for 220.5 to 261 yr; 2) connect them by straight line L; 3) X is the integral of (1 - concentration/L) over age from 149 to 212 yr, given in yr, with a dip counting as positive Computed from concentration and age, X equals 8.97 yr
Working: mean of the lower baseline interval 252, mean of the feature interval 221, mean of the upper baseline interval 263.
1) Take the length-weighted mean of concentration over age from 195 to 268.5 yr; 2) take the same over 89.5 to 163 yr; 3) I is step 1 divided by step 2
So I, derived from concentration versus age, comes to 1.18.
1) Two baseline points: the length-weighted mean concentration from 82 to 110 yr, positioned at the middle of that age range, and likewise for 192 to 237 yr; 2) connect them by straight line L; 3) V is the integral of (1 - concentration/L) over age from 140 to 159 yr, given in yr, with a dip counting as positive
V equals 5.5 yr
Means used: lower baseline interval 251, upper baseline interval 275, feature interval 186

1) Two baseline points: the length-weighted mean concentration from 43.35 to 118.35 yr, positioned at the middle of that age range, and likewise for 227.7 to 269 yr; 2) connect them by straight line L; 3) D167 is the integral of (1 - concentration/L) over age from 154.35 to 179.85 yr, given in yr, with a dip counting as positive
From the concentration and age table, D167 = 8.0 yr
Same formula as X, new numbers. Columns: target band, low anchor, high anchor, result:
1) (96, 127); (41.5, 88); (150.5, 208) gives -3.02 yr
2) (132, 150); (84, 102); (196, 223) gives 1.69 yr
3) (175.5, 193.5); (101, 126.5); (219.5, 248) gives 0.48 yr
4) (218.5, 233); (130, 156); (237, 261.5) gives -1.20 yr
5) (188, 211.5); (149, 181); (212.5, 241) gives -4.45 yr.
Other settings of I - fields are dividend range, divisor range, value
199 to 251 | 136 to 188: 1.35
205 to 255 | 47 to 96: 1.11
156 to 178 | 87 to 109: 0.68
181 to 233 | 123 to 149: 1.11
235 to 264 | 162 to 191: 1.20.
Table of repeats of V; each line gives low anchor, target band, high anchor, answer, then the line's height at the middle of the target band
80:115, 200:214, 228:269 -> -1.31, 258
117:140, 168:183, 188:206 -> 2.29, 265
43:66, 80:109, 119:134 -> -1.16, 241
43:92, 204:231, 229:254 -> -2.63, 256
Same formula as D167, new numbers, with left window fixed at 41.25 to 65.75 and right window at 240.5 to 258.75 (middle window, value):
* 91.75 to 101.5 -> -0.8 yr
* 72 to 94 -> -1.7 yr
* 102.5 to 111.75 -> -0.7 yr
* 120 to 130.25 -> -0.6 yr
